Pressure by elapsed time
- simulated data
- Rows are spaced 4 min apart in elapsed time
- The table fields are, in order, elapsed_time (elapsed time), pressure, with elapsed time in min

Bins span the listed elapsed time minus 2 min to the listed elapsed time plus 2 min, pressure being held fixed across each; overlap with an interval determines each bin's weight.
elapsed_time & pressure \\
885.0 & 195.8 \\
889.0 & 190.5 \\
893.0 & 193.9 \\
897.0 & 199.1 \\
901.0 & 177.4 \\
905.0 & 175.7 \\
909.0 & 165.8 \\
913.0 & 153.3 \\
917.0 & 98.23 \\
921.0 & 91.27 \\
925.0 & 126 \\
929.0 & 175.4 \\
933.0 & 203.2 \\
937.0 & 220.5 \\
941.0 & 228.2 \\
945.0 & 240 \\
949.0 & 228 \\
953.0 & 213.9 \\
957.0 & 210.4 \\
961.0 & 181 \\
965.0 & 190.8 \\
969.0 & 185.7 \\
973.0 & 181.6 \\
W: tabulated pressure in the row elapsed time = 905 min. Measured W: 175.7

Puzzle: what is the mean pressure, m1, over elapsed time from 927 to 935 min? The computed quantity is 189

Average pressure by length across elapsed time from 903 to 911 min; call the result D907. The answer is 171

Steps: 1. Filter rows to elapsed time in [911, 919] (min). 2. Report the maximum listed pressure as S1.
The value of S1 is 153.3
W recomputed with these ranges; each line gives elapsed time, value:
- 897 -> 199.1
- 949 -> 228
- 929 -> 175.4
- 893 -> 193.9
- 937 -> 220.5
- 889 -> 190.5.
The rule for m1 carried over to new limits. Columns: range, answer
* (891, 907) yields 187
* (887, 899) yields 194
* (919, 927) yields 109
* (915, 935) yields 139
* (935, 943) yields 224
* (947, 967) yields 205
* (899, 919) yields 154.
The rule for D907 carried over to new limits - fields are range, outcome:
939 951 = 232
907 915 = 160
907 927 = 127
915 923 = 94.8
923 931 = 151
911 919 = 126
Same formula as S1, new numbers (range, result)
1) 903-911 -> 175.7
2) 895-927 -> 199.1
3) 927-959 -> 240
